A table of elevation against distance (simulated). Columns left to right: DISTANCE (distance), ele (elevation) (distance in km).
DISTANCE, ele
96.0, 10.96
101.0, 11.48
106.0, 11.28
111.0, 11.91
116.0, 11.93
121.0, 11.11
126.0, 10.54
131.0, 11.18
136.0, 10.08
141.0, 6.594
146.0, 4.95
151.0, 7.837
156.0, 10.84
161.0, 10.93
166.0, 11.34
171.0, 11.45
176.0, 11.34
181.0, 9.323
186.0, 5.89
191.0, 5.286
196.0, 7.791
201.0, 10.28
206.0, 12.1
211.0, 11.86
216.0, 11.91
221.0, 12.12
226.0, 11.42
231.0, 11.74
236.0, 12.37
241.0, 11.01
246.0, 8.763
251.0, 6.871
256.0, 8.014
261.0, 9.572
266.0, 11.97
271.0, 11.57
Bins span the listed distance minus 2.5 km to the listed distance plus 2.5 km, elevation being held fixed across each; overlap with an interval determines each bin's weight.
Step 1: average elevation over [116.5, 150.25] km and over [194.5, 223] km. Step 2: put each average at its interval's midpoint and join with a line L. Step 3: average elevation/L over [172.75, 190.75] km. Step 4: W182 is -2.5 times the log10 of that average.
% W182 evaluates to 0.21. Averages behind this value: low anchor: 9.18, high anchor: 11.1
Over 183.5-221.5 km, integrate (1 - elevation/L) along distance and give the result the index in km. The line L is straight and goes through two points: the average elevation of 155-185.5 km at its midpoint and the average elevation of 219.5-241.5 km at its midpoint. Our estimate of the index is 5.9 km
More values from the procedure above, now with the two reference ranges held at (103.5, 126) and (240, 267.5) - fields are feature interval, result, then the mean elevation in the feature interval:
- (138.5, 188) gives 7.2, 9.08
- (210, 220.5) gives -2.3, 11.9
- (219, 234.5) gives -3.5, 11.8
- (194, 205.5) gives 0.5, 9.62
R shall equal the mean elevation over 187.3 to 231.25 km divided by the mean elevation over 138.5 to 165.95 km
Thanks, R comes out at 1.21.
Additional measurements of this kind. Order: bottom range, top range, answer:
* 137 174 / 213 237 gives 1.29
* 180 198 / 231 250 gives 1.54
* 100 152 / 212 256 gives 1.07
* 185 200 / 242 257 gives 1.21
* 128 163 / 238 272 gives 1.08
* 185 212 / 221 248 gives 1.26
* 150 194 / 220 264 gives 1.08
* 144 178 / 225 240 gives 1.20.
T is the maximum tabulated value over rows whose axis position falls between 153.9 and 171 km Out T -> 11.45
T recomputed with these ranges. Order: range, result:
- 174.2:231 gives 12.12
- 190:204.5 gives 10.28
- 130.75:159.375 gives 11.18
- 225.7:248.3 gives 12.37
